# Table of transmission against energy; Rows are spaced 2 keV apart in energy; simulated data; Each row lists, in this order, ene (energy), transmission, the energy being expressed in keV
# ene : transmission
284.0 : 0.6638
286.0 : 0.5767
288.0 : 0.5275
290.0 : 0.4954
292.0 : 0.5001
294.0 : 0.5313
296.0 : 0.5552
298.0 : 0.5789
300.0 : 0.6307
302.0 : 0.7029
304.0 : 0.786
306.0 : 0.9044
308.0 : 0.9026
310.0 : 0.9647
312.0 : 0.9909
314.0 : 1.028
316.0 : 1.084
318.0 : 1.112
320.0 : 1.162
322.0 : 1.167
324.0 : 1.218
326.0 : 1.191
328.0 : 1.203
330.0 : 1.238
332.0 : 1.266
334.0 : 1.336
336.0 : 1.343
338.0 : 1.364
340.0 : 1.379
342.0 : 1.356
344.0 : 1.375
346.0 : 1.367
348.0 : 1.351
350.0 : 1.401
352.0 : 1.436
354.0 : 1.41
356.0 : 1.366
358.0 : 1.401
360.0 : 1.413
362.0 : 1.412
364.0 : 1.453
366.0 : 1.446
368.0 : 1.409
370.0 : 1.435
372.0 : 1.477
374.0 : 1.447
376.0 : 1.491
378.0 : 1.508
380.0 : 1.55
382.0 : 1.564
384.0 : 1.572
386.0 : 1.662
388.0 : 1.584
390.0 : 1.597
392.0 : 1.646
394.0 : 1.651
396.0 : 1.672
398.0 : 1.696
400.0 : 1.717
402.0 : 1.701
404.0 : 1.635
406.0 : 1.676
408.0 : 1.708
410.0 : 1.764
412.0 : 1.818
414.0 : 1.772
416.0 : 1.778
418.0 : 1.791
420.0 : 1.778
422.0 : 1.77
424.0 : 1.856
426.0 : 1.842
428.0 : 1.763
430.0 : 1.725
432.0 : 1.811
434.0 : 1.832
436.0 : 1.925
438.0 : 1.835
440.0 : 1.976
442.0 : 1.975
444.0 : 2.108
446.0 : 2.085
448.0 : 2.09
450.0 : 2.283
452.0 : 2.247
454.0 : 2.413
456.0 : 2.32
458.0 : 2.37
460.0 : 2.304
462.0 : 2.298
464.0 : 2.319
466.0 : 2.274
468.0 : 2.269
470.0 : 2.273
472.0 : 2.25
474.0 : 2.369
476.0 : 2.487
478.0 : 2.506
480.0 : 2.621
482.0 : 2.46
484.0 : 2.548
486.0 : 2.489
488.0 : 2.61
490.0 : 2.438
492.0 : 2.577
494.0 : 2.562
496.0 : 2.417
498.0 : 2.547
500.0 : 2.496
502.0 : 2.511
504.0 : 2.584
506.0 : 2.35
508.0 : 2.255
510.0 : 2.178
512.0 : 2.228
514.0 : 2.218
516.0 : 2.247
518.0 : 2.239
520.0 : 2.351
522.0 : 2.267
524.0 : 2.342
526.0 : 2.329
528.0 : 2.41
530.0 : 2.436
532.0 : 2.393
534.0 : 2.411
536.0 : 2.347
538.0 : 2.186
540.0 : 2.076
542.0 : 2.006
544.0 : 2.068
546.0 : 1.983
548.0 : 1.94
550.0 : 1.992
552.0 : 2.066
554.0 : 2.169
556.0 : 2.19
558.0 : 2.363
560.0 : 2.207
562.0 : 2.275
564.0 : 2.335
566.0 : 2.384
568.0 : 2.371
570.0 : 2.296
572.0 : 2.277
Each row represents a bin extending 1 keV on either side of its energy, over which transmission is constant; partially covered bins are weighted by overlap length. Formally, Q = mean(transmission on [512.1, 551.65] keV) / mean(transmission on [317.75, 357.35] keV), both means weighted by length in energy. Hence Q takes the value 1.70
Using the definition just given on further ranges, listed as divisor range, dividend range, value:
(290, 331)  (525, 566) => 2.43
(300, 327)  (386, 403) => 1.65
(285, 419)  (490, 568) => 1.76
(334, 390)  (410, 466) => 1.39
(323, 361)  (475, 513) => 1.84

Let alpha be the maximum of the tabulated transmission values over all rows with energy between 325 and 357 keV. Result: 1.436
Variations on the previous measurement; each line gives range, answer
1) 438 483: 2.621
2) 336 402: 1.717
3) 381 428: 1.856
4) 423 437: 1.925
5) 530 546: 2.436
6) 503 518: 2.584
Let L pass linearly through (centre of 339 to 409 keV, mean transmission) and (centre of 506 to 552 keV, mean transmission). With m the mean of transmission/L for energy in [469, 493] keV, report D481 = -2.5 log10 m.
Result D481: -0.23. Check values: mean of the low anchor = 1.51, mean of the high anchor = 2.22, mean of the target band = 2.47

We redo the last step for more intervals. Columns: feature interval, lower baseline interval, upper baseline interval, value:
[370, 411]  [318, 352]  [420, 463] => 0.04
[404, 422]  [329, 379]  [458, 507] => 0.07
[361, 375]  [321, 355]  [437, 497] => 0.08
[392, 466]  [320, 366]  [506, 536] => -0.07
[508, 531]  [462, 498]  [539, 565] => -0.01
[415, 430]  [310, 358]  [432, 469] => 0.09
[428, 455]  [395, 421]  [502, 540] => -0.06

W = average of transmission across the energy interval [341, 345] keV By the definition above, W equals 1.37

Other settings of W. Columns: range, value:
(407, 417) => 1.77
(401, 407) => 1.67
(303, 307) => 0.845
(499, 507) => 2.49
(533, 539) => 2.31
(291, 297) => 0.529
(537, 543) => 2.09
